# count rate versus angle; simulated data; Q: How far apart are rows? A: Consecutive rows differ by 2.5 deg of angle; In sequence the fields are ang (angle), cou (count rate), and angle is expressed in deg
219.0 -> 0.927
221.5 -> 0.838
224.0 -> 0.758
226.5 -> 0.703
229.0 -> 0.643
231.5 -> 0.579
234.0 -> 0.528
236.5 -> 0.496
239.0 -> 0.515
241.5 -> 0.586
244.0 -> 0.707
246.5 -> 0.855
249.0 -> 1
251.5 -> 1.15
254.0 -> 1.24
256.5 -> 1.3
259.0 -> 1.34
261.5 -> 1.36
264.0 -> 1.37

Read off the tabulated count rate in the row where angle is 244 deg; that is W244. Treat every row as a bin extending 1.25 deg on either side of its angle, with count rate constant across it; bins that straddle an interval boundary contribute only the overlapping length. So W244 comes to 0.707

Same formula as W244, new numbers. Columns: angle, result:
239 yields 0.515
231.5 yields 0.579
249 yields 1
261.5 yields 1.36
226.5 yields 0.703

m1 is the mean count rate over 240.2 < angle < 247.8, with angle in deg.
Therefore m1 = 0.717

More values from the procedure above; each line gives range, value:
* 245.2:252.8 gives 1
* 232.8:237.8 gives 0.512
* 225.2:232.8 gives 0.642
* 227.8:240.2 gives 0.552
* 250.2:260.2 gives 1.26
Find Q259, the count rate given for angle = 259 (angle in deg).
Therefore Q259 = 1.34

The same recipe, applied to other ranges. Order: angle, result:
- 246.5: 0.855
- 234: 0.528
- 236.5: 0.496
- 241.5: 0.586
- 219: 0.927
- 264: 1.37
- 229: 0.643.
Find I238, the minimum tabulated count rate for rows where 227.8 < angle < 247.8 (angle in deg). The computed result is 0.496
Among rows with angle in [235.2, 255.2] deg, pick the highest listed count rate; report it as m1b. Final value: 1.24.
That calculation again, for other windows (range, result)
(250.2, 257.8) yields 1.3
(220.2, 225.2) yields 0.838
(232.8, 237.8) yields 0.528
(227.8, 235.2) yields 0.643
